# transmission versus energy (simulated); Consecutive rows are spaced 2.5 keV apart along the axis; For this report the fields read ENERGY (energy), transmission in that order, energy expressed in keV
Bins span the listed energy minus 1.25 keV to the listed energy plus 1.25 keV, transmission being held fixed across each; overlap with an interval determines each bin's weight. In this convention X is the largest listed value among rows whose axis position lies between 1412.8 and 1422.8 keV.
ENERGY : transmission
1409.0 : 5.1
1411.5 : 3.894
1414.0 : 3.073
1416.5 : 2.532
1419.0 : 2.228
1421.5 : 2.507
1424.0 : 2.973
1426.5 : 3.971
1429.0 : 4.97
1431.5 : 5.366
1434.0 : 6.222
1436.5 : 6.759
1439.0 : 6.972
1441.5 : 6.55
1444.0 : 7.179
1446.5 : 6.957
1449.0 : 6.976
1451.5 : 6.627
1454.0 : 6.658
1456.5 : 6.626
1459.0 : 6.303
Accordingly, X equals 3.073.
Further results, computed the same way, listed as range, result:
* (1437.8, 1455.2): 7.179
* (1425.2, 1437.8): 6.759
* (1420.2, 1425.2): 2.973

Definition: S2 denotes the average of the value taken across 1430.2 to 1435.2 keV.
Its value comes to 5.78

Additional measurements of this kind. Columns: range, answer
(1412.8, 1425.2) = 2.66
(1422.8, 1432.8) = 4.34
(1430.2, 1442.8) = 6.37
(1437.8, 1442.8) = 6.76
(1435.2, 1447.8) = 6.88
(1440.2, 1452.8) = 6.86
